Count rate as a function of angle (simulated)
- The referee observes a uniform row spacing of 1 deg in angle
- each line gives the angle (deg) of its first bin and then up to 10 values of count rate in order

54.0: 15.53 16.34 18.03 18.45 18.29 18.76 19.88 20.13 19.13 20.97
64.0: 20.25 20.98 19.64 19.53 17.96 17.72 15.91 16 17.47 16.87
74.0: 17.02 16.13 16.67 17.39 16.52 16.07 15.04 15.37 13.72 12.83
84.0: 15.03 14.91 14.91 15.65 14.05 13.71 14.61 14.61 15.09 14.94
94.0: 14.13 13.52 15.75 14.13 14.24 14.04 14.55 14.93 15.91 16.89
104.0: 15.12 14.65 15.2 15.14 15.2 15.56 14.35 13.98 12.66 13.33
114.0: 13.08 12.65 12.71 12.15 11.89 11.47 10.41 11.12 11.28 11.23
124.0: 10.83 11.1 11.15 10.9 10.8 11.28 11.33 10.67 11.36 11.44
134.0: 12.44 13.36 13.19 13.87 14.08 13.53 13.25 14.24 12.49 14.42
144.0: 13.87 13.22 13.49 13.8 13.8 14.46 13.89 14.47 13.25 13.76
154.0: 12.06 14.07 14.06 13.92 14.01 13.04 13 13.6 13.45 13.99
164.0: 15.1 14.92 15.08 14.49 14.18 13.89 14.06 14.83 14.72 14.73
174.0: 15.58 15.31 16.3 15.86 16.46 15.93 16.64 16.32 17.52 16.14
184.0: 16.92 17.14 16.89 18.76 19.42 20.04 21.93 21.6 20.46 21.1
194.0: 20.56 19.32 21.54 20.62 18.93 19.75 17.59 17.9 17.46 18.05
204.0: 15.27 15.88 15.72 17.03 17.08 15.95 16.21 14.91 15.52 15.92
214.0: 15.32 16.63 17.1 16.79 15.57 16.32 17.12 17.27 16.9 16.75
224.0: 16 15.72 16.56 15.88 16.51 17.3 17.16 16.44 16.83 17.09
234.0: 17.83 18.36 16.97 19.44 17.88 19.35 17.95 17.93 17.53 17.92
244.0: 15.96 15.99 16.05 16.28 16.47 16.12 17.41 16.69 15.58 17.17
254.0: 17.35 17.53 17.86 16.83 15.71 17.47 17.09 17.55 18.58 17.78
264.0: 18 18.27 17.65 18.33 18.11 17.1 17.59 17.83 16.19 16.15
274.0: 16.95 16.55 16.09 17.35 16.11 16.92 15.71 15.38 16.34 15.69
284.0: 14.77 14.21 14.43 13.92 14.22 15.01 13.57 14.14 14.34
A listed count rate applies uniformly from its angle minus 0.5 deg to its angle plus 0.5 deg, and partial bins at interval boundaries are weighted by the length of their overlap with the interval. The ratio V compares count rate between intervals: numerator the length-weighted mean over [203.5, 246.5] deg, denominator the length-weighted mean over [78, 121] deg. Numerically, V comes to 1.18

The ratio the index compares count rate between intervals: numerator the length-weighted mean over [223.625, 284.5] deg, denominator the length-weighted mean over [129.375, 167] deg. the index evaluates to 1.26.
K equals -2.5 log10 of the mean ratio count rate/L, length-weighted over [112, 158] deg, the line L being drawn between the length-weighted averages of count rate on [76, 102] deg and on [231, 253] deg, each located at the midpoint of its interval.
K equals 0.22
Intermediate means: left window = 14.8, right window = 17.2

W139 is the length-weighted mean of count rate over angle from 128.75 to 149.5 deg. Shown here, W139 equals 13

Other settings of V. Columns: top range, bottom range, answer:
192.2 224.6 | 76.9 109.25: 1.16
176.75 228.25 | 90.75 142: 1.32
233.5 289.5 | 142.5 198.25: 1.06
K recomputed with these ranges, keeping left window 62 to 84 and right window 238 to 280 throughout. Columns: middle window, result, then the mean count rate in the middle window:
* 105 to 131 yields 0.348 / 12.4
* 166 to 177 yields 0.155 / 14.9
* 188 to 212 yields -0.079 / 18.4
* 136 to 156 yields 0.245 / 13.7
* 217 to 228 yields 0.046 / 16.4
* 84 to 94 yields 0.166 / 14.7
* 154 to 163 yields 0.253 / 13.6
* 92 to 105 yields 0.156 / 14.8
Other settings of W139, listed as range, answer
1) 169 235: 17.1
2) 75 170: 13.7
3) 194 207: 18.2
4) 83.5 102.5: 14.7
